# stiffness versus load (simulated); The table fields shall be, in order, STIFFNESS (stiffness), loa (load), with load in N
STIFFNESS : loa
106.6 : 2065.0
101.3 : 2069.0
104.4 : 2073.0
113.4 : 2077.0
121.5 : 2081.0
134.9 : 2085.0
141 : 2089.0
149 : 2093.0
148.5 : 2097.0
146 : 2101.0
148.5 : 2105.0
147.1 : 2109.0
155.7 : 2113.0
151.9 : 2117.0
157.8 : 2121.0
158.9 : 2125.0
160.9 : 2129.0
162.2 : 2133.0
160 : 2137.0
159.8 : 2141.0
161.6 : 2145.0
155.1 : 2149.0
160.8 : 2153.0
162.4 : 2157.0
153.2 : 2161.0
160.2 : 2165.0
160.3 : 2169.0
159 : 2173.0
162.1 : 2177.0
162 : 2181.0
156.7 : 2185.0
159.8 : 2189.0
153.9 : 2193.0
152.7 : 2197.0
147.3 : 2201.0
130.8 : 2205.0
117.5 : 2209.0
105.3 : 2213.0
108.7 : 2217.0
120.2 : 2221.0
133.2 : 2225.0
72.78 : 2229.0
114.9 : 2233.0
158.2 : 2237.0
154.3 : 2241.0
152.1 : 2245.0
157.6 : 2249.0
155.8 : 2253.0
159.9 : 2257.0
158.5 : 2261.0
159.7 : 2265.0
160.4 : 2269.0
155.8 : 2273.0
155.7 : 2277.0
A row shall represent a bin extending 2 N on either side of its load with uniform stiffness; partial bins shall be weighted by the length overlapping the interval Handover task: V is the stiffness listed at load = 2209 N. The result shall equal 117.5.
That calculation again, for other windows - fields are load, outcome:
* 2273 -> 155.8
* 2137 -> 160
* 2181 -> 162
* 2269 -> 160.4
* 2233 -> 114.9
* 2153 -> 160.8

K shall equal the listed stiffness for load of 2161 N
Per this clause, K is 153.2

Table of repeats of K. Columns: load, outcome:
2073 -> 104.4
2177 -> 162.1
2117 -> 151.9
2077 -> 113.4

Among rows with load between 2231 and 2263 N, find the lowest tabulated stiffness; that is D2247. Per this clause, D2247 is 114.9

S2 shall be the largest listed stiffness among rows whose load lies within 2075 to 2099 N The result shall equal 149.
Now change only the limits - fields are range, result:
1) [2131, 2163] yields 162.4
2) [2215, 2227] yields 133.2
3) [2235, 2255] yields 158.2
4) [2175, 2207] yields 162.1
